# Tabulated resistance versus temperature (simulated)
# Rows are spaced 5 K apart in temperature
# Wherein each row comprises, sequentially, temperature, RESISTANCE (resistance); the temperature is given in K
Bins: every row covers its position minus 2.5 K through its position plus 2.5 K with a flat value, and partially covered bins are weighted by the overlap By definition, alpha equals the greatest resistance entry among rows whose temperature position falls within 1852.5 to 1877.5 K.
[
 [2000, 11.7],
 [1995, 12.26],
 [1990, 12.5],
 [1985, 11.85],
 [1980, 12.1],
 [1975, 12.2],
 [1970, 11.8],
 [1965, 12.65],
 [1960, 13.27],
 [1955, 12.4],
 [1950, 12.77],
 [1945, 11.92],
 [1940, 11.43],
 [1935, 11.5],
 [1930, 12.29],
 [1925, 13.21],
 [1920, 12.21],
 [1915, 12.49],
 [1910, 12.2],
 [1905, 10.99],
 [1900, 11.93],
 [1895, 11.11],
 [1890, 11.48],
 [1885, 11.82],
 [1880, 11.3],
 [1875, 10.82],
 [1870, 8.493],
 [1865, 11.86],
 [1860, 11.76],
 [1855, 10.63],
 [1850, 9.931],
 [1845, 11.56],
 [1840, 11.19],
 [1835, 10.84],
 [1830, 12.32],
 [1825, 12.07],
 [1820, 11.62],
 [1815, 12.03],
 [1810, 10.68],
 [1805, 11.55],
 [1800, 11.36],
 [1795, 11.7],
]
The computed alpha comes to 11.86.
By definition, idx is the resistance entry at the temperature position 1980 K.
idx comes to 12.1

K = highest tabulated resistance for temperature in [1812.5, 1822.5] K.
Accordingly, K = 12.03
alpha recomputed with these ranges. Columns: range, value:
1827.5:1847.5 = 12.32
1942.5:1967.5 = 13.27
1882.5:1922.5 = 12.49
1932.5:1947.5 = 11.92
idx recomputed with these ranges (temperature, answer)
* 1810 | 10.68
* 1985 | 11.85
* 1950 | 12.77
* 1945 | 11.92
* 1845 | 11.56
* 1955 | 12.4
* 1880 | 11.3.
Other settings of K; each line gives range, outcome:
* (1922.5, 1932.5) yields 13.21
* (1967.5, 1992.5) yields 12.5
